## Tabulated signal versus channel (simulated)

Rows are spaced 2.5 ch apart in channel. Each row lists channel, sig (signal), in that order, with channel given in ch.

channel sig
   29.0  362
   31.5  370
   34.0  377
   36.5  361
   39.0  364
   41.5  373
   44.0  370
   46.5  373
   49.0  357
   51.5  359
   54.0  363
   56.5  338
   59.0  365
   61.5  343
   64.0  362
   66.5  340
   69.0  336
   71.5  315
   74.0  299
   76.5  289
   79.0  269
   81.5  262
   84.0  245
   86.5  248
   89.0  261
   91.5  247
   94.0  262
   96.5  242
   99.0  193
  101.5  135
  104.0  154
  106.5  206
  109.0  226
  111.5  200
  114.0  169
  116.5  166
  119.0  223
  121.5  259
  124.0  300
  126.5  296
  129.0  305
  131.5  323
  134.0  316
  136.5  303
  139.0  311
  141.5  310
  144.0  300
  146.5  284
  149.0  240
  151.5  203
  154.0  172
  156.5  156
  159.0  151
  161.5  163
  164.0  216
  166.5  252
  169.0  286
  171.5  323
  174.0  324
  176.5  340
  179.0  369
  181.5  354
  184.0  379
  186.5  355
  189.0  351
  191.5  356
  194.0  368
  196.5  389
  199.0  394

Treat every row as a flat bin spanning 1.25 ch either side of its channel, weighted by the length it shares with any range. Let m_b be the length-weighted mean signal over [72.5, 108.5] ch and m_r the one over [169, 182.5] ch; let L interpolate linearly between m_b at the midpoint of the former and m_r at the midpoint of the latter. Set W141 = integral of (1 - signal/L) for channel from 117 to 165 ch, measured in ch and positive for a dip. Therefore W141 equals 6.5 ch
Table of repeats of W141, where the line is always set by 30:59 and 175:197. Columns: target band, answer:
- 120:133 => 2.4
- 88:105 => 7.0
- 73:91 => 4.8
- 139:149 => 1.9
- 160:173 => 4.1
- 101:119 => 8.9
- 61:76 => 1.4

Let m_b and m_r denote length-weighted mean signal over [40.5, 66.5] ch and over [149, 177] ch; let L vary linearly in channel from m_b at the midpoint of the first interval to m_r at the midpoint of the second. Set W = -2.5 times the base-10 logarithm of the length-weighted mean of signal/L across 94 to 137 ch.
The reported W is 0.202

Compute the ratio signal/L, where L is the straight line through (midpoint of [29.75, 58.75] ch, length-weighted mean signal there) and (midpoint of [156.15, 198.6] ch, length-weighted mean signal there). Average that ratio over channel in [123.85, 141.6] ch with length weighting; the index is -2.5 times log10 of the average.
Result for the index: 0.06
